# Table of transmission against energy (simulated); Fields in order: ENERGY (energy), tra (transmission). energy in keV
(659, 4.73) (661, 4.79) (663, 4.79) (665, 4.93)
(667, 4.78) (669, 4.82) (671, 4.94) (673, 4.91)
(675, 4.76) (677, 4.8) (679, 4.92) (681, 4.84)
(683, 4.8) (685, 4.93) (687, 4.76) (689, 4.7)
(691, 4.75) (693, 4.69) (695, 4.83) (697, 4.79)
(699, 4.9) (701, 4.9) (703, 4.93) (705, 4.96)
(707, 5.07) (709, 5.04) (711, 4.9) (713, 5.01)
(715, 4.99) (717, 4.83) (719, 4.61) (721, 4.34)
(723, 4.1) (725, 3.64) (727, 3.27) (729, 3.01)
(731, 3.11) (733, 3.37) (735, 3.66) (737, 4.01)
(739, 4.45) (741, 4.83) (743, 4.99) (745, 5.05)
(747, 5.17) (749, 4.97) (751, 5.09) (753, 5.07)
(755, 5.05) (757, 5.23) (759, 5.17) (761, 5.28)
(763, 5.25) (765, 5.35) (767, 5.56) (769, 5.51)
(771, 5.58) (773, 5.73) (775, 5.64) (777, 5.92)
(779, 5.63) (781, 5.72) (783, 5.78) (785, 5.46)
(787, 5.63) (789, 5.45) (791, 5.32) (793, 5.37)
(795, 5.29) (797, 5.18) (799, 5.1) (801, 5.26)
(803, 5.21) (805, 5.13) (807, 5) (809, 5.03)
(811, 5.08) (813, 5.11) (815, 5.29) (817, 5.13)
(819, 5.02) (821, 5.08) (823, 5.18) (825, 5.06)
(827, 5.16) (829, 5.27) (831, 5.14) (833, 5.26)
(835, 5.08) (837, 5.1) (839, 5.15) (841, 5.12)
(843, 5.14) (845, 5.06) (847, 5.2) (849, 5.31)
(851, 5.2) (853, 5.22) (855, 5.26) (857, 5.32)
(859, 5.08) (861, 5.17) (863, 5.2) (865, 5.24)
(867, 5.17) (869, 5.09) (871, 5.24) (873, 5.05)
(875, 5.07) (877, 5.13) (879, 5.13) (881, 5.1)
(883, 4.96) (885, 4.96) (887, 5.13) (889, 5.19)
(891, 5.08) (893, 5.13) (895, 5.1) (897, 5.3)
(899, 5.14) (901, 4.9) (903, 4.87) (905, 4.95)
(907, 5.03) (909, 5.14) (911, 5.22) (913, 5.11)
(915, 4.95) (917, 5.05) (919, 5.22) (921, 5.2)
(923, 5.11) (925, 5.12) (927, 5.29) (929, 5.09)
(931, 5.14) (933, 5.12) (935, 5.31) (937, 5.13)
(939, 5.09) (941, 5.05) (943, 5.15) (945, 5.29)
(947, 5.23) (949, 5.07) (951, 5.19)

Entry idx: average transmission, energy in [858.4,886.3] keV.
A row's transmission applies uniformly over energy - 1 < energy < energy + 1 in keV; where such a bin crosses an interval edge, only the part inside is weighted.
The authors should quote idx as 5.11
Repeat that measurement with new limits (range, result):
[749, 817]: 5.34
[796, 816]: 5.14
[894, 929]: 5.1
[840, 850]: 5.17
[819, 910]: 5.13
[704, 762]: 4.56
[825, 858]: 5.18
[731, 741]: 3.89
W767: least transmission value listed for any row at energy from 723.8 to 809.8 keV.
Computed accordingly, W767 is 3.01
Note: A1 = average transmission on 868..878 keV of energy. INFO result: 5.12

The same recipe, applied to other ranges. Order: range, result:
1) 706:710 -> 5.05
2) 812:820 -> 5.14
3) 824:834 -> 5.18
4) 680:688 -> 4.83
